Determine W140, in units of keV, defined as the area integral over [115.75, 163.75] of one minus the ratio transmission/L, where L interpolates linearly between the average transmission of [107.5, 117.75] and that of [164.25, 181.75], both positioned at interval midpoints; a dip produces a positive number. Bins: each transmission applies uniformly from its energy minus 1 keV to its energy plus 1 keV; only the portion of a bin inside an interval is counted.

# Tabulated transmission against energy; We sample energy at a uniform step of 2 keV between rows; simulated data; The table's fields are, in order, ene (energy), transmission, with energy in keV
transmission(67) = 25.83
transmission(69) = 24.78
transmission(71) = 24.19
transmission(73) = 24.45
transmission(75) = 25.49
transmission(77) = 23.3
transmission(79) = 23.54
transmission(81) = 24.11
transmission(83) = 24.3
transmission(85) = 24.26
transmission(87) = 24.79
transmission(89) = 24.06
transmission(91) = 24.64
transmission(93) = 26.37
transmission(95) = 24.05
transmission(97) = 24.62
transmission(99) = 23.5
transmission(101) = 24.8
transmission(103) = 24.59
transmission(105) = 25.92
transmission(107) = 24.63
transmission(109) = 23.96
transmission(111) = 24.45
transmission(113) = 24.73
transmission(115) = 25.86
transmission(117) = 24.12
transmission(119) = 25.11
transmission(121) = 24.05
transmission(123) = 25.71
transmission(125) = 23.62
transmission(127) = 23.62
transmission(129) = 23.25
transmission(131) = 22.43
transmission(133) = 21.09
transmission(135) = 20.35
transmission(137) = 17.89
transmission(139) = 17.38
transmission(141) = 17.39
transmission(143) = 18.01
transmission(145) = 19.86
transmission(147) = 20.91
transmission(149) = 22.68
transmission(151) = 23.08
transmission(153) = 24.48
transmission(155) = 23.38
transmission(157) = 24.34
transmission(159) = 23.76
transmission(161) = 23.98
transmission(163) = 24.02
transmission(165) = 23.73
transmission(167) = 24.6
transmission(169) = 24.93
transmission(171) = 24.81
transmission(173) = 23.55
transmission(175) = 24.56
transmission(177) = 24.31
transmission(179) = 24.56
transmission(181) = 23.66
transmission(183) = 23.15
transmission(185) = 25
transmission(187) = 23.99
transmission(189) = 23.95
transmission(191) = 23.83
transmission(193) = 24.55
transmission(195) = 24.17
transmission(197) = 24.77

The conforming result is 4.3 keV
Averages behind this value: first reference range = 24.6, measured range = 22.3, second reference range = 24.3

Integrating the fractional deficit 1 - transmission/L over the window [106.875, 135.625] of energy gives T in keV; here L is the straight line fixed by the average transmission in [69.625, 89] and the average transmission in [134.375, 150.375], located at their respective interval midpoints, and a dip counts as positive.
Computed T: -3.8 keV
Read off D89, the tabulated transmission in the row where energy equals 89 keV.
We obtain 24.06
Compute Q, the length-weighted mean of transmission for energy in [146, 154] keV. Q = 22.8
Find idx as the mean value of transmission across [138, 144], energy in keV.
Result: 17.6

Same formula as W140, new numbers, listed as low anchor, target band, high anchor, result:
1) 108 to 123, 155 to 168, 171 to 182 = 0.2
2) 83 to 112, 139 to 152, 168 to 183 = 2.3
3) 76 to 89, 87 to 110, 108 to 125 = -0.3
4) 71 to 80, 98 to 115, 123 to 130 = -0.5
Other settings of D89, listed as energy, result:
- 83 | 24.3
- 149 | 22.68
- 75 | 25.49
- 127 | 23.62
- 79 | 23.54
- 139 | 17.38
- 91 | 24.64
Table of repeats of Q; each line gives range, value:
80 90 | 24.3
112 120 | 25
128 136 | 21.8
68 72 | 24.5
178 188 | 24.1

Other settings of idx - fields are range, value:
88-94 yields 25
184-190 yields 24.3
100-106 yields 25.1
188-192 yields 23.9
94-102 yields 24.2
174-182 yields 24.3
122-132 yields 23.7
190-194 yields 24.2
